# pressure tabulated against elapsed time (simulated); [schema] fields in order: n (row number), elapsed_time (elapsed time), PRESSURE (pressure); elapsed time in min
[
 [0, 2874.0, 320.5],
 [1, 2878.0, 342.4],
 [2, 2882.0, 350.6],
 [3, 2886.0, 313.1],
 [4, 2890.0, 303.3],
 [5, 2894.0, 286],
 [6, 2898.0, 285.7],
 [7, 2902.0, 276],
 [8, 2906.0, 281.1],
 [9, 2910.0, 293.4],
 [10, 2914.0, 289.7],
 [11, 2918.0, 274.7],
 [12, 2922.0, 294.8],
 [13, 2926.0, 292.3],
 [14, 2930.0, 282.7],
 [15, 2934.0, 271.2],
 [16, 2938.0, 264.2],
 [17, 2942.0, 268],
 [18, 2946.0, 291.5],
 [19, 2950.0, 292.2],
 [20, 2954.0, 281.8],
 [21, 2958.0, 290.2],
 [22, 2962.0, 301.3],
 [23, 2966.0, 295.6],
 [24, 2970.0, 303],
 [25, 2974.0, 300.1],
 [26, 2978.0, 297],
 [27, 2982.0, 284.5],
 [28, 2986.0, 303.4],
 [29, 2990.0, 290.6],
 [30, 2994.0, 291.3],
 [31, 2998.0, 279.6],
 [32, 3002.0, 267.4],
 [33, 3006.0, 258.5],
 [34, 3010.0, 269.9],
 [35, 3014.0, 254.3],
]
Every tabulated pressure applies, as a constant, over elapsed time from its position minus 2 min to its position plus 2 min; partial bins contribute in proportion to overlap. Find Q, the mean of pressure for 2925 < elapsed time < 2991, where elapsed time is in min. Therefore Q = 289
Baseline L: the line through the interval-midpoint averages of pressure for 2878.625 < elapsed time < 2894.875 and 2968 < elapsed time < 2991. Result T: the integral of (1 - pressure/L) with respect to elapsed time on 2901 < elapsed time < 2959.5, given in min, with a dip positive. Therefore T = 4.7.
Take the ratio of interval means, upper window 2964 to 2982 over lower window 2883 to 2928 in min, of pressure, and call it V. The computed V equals 1.02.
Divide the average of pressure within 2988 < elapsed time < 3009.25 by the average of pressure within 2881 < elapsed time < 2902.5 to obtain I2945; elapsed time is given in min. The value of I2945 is 0.9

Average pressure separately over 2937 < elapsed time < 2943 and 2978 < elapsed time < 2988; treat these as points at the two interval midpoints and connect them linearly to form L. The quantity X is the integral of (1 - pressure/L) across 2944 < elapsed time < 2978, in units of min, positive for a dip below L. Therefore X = -1.8 min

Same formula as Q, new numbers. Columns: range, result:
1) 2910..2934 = 286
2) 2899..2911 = 283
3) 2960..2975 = 300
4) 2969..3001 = 293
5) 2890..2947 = 283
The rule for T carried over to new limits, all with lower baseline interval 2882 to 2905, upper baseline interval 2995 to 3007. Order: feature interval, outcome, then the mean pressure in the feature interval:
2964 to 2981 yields -1.2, 298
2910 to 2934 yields 0.4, 286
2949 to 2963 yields -0.4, 291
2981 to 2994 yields -0.9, 293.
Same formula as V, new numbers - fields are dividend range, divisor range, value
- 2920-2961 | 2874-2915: 0.93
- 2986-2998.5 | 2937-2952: 1.04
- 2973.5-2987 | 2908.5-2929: 1.02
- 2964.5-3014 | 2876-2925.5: 0.95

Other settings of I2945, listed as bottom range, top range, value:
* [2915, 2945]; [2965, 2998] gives 1.06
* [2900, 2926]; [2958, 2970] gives 1.04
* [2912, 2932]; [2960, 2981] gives 1.04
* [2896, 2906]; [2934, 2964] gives 1.01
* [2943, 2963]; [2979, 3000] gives 1.00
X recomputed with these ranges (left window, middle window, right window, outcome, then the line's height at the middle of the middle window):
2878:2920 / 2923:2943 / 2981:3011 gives 1.0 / 292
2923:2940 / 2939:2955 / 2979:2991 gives 0.0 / 283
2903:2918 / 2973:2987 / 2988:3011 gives -0.9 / 278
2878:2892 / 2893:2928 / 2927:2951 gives 1.9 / 303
